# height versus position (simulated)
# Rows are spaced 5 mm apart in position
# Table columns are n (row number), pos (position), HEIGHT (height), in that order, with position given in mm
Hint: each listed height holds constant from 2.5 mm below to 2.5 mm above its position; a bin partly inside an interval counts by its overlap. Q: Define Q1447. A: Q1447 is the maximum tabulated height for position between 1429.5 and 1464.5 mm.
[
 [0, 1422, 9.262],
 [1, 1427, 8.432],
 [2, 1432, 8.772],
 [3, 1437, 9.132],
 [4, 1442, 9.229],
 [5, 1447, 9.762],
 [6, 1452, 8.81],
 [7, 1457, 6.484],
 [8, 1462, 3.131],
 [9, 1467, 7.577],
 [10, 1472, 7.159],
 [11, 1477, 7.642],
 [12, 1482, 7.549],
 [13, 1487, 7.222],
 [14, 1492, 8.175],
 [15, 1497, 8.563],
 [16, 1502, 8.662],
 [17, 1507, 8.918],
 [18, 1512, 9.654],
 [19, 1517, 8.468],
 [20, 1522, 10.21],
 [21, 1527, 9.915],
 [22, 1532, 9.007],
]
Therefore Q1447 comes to 9.762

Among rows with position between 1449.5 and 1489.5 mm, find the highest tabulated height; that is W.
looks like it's 8.81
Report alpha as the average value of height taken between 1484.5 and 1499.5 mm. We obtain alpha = 7.99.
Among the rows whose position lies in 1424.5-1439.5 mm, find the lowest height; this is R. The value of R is 8.432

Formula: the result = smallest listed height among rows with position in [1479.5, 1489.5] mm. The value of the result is 7.222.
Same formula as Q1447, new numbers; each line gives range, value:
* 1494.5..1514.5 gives 9.654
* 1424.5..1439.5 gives 9.132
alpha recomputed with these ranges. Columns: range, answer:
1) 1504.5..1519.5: 9.01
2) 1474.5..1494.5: 7.65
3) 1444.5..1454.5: 9.29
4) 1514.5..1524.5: 9.34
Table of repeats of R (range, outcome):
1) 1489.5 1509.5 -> 8.175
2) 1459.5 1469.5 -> 3.131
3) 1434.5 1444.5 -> 9.132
